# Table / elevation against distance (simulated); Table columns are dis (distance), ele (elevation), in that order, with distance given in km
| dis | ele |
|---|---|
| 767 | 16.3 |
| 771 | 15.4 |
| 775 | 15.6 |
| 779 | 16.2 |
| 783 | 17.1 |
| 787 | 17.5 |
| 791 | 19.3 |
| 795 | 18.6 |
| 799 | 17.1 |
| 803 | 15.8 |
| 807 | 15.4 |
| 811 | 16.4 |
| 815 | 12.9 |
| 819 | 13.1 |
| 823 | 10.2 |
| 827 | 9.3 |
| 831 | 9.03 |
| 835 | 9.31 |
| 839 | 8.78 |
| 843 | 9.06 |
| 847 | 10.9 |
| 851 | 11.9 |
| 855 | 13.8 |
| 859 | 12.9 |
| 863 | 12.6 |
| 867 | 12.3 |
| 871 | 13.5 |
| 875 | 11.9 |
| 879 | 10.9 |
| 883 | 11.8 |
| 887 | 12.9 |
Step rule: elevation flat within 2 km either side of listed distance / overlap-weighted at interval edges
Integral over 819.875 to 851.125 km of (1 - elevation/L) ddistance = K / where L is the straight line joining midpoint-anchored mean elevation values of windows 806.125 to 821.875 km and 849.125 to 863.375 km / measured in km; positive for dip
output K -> 8.5 km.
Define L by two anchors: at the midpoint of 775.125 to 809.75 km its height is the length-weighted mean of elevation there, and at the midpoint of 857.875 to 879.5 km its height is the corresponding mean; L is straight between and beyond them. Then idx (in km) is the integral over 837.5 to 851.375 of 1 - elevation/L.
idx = 3.9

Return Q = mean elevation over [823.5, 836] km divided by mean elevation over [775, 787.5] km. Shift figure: 0.6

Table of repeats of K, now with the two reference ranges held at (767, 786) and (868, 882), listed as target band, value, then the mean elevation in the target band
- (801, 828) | 2.2 km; 13.4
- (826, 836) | 3.4 km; 9.2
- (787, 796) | -1.8 km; 18.7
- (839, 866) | 2.8 km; 11.6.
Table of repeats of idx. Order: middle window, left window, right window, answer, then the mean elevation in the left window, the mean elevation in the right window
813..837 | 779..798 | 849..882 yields 7.4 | 17.9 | 12.5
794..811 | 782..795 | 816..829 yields -1.6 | 18.1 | 11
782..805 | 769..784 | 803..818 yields -3.2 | 16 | 14.9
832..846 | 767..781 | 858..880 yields 4.5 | 15.8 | 12.4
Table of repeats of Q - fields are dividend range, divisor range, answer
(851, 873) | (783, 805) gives 0.73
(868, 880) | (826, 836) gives 1.33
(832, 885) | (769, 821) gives 0.71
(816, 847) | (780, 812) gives 0.58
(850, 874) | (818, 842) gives 1.31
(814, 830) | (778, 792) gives 0.64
